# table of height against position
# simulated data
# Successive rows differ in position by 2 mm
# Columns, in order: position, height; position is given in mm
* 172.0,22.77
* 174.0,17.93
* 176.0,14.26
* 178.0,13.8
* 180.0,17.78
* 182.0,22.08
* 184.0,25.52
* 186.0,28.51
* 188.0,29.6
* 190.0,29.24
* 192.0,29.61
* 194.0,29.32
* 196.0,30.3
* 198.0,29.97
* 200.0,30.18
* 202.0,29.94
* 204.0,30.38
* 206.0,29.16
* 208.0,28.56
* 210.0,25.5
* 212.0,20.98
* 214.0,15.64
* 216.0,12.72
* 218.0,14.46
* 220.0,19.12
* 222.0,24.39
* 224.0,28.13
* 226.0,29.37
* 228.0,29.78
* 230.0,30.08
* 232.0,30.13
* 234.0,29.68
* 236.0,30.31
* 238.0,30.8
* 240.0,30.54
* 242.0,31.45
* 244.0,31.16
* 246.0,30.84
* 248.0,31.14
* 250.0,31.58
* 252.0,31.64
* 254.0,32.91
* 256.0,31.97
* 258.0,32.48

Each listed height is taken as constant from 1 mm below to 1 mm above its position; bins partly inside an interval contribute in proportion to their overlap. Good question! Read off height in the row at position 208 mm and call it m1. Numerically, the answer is 28.56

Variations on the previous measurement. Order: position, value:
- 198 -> 29.97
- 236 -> 30.31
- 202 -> 29.94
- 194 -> 29.32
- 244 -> 31.16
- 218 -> 14.46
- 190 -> 29.24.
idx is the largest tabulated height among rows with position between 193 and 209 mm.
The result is 30.38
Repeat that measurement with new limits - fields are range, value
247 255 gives 32.91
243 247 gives 31.16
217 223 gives 24.39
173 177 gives 17.93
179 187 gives 28.51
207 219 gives 28.56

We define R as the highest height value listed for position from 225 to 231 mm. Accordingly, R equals 30.08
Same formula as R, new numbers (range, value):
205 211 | 29.16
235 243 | 31.45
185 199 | 30.3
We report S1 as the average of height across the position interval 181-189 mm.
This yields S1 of 26.4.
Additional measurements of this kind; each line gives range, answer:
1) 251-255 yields 32.3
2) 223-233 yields 29.5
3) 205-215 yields 24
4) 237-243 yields 30.9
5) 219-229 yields 26.2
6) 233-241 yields 30.3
